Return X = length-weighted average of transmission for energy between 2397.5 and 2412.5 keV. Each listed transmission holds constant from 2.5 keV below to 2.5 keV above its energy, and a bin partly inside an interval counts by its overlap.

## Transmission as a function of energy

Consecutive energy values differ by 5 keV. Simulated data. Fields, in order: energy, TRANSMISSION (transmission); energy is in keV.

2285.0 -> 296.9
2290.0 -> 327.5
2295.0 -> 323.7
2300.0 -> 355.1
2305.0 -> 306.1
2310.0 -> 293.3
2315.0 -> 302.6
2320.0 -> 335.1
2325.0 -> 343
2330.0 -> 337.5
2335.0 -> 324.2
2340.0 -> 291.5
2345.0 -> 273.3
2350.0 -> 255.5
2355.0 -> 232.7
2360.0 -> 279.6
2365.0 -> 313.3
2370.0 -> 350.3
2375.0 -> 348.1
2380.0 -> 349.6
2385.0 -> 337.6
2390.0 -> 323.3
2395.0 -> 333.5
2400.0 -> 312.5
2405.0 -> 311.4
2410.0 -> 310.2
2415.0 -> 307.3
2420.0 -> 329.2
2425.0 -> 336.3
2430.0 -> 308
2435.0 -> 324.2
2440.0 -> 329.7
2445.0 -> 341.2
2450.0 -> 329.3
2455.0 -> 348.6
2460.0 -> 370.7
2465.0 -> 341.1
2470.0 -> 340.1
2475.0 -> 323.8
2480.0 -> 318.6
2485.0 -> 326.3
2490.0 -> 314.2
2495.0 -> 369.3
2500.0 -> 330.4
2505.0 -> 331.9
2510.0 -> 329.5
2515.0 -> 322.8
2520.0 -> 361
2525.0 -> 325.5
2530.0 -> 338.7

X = 311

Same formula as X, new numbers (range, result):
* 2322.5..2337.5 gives 335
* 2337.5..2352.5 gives 273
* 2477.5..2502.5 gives 332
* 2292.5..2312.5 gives 320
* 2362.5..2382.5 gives 340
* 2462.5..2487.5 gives 330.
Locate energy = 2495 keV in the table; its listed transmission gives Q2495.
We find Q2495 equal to 369.3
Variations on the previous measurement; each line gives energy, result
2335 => 324.2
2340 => 291.5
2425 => 336.3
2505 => 331.9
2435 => 324.2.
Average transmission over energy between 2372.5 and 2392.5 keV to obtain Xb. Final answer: 340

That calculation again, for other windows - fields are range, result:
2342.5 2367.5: 271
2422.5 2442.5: 325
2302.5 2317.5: 301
